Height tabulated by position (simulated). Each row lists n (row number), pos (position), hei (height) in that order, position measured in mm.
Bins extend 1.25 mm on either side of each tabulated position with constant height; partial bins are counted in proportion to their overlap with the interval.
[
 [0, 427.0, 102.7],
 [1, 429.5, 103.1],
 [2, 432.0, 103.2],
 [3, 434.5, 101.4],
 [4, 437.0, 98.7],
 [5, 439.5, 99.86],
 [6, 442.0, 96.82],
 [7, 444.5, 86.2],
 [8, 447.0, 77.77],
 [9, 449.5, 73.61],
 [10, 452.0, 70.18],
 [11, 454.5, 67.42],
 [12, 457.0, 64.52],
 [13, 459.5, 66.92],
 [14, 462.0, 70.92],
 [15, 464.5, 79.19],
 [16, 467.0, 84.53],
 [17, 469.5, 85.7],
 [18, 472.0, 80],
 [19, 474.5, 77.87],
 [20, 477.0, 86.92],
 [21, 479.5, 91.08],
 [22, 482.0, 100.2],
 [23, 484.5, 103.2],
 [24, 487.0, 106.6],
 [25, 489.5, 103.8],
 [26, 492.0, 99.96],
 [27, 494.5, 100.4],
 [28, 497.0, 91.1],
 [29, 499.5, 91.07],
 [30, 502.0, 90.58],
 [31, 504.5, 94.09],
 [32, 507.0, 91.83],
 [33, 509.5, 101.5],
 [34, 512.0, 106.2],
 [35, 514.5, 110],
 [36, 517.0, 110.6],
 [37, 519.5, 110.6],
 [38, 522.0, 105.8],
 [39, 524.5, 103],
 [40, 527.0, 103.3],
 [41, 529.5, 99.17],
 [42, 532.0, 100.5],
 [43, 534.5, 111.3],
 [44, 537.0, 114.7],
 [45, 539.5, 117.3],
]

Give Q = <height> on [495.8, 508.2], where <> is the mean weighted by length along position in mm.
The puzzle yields 91.7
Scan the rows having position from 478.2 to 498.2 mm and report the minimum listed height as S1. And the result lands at 91.08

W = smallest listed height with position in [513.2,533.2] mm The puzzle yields 99.17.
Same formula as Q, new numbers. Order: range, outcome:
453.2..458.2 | 66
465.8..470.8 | 85.1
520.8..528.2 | 104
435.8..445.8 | 95.3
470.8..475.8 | 79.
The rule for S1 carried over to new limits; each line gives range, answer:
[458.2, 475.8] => 66.92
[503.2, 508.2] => 91.83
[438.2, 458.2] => 64.52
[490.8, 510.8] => 90.58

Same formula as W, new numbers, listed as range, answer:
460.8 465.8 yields 70.92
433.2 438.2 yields 98.7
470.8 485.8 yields 77.87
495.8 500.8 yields 91.07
